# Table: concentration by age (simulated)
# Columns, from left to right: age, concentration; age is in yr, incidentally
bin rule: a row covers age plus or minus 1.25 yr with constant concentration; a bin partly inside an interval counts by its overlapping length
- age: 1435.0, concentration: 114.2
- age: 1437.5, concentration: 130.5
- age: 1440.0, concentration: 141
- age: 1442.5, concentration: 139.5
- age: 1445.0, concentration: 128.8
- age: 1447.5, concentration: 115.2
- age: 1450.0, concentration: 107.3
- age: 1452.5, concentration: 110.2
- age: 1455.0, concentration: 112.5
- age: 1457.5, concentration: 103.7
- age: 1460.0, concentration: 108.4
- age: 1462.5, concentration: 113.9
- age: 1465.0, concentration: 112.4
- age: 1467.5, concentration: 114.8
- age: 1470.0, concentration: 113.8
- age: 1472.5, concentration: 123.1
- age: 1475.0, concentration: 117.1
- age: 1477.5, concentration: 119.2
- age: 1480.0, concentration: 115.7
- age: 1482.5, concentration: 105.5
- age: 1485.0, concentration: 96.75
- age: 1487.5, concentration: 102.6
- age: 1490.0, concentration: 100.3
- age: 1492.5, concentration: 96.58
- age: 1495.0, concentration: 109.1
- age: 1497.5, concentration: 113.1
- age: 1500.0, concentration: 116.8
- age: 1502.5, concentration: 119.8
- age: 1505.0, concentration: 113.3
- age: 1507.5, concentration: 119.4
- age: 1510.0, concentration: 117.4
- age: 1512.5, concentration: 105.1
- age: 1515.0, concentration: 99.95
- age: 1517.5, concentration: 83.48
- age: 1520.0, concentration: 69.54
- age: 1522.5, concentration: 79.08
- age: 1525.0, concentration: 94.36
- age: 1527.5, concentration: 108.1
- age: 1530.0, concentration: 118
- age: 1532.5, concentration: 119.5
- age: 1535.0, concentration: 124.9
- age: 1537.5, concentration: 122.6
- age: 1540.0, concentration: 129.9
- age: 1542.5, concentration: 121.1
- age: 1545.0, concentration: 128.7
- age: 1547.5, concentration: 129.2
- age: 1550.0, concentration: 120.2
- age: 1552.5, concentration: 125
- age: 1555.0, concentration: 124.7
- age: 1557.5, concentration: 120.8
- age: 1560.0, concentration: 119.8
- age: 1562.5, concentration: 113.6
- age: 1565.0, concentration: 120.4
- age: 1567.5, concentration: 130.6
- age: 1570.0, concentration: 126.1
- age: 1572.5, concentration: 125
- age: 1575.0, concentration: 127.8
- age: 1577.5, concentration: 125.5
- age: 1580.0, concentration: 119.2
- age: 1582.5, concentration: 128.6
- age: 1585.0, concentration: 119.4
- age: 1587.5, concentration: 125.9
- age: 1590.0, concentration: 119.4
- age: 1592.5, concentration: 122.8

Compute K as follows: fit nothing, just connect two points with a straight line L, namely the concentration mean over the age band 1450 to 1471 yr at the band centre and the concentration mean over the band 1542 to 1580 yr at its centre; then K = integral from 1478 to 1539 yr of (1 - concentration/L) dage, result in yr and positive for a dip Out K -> 5.5 yr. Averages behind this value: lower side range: 111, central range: 107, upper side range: 124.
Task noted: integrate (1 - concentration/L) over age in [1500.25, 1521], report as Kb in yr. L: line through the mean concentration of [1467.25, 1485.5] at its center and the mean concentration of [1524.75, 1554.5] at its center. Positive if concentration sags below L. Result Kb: 2.3 yr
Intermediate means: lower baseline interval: 114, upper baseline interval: 121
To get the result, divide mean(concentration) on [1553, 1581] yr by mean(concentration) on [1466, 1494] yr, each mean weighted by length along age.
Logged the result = 1.12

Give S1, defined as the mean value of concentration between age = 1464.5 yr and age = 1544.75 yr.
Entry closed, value 110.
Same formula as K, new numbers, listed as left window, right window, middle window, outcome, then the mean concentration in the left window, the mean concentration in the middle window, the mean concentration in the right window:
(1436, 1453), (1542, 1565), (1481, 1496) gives 2.7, 125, 102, 122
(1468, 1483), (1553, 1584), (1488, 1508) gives 1.3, 116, 110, 124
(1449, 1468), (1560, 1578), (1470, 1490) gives 0.3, 110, 111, 124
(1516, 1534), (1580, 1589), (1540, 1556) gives -2.7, 96.5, 125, 124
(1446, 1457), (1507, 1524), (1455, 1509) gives -4.1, 111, 111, 95.2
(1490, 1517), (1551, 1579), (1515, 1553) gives 1.9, 110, 111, 124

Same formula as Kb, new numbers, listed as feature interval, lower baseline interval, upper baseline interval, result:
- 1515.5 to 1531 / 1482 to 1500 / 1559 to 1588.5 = 2.7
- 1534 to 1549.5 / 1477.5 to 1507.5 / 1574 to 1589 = -1.1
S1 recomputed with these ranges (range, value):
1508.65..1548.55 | 109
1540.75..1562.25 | 123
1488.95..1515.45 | 110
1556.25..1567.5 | 120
